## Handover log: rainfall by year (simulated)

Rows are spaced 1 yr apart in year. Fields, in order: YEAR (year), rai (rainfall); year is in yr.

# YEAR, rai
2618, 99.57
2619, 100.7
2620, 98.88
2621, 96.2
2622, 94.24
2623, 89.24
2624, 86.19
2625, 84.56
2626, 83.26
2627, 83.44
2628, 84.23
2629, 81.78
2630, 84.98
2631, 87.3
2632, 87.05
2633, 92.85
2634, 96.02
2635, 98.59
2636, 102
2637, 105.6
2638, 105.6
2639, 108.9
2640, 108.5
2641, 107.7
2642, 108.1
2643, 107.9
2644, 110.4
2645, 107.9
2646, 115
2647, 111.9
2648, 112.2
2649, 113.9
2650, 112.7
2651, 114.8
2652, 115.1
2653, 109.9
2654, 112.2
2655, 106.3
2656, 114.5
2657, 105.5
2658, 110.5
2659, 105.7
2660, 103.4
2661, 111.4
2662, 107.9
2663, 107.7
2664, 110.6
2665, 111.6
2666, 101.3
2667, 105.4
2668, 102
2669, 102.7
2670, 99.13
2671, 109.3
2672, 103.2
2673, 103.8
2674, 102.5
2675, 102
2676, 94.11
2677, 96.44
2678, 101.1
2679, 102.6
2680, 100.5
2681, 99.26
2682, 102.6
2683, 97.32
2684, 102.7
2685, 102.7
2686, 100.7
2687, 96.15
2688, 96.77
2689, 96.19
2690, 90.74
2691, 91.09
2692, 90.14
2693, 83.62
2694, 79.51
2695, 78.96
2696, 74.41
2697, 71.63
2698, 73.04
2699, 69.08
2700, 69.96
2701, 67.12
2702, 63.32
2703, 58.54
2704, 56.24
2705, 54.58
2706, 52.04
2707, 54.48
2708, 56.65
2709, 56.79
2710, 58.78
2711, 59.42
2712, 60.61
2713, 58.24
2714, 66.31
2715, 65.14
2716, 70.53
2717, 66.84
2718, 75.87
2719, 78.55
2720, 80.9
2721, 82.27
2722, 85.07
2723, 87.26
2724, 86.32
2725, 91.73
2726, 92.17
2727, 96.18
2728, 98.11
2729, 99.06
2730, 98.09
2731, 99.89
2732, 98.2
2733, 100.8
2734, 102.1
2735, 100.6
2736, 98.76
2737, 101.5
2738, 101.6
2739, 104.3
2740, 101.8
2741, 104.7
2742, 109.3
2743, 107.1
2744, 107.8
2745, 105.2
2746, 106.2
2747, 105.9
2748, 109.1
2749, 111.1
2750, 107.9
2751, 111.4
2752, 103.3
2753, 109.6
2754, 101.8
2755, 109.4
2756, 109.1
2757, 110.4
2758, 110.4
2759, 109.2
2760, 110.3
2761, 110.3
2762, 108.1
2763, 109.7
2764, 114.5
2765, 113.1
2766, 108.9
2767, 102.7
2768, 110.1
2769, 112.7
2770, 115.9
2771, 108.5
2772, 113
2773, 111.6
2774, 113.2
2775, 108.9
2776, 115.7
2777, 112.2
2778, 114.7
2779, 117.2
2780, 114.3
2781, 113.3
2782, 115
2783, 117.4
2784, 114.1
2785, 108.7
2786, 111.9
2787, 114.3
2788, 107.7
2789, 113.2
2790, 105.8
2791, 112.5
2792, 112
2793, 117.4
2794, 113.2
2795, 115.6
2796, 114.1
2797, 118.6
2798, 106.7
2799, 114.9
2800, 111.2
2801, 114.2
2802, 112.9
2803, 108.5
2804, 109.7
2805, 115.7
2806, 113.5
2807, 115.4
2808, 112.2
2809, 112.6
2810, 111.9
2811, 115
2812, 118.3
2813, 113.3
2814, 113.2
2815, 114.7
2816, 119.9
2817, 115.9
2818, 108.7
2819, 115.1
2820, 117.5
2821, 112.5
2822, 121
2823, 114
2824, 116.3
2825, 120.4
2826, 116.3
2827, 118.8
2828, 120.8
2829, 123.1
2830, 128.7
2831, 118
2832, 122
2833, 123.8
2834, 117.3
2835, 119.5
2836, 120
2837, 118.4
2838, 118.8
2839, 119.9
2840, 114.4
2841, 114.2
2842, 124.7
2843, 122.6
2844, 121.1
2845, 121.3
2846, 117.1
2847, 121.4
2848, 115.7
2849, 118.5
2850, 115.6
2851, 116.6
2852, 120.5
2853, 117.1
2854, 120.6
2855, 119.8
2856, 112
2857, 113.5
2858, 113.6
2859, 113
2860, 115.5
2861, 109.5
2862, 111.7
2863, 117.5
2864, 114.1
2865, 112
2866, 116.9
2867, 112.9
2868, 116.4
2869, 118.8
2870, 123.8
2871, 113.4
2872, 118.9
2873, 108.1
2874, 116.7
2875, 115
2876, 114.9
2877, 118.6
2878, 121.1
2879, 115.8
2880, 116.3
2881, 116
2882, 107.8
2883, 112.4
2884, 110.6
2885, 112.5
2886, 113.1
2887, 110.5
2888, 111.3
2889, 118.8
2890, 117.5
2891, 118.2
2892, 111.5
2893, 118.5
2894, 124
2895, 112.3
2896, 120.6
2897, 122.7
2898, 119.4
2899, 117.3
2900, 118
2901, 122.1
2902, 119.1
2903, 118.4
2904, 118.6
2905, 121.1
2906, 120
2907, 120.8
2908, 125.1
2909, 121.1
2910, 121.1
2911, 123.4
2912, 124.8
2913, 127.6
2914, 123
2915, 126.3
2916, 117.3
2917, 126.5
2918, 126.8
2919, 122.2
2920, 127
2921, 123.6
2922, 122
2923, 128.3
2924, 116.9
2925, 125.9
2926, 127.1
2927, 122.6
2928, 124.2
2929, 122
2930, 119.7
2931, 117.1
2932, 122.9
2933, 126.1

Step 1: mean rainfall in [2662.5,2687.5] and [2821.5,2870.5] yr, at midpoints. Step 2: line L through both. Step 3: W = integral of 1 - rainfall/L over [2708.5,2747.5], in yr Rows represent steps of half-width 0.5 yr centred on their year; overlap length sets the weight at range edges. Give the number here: 6.7 yr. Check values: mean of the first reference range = 102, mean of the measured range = 89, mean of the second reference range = 118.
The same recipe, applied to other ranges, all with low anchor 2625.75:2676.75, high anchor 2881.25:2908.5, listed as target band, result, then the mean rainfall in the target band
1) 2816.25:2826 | -0.24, 116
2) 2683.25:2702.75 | 4.06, 83.9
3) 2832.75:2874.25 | -0.80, 117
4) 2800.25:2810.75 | -0.04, 113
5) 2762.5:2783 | -0.36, 112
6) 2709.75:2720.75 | 4.04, 67.9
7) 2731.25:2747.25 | 0.77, 103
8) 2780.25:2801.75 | -0.29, 113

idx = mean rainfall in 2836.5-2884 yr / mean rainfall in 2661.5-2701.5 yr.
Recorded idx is 1.2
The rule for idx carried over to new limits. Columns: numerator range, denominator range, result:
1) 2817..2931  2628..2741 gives 1.28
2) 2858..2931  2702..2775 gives 1.26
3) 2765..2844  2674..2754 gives 1.30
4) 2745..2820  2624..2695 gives 1.11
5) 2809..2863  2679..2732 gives 1.47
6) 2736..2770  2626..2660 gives 1.04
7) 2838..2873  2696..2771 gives 1.28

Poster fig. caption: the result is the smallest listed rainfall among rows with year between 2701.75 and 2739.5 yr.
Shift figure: 52.04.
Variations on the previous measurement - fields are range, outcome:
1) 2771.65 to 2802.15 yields 105.8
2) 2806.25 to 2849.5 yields 108.7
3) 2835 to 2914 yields 107.8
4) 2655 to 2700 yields 69.08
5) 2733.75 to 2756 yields 98.76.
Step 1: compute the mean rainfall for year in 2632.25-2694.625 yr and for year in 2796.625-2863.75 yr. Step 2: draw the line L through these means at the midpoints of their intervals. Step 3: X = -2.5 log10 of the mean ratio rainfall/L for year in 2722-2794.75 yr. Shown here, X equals 0.04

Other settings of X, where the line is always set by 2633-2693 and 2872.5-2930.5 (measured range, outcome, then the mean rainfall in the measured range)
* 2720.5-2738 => 0.14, 95.4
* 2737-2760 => 0.03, 107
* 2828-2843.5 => -0.05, 120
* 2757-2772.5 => 0.00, 110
